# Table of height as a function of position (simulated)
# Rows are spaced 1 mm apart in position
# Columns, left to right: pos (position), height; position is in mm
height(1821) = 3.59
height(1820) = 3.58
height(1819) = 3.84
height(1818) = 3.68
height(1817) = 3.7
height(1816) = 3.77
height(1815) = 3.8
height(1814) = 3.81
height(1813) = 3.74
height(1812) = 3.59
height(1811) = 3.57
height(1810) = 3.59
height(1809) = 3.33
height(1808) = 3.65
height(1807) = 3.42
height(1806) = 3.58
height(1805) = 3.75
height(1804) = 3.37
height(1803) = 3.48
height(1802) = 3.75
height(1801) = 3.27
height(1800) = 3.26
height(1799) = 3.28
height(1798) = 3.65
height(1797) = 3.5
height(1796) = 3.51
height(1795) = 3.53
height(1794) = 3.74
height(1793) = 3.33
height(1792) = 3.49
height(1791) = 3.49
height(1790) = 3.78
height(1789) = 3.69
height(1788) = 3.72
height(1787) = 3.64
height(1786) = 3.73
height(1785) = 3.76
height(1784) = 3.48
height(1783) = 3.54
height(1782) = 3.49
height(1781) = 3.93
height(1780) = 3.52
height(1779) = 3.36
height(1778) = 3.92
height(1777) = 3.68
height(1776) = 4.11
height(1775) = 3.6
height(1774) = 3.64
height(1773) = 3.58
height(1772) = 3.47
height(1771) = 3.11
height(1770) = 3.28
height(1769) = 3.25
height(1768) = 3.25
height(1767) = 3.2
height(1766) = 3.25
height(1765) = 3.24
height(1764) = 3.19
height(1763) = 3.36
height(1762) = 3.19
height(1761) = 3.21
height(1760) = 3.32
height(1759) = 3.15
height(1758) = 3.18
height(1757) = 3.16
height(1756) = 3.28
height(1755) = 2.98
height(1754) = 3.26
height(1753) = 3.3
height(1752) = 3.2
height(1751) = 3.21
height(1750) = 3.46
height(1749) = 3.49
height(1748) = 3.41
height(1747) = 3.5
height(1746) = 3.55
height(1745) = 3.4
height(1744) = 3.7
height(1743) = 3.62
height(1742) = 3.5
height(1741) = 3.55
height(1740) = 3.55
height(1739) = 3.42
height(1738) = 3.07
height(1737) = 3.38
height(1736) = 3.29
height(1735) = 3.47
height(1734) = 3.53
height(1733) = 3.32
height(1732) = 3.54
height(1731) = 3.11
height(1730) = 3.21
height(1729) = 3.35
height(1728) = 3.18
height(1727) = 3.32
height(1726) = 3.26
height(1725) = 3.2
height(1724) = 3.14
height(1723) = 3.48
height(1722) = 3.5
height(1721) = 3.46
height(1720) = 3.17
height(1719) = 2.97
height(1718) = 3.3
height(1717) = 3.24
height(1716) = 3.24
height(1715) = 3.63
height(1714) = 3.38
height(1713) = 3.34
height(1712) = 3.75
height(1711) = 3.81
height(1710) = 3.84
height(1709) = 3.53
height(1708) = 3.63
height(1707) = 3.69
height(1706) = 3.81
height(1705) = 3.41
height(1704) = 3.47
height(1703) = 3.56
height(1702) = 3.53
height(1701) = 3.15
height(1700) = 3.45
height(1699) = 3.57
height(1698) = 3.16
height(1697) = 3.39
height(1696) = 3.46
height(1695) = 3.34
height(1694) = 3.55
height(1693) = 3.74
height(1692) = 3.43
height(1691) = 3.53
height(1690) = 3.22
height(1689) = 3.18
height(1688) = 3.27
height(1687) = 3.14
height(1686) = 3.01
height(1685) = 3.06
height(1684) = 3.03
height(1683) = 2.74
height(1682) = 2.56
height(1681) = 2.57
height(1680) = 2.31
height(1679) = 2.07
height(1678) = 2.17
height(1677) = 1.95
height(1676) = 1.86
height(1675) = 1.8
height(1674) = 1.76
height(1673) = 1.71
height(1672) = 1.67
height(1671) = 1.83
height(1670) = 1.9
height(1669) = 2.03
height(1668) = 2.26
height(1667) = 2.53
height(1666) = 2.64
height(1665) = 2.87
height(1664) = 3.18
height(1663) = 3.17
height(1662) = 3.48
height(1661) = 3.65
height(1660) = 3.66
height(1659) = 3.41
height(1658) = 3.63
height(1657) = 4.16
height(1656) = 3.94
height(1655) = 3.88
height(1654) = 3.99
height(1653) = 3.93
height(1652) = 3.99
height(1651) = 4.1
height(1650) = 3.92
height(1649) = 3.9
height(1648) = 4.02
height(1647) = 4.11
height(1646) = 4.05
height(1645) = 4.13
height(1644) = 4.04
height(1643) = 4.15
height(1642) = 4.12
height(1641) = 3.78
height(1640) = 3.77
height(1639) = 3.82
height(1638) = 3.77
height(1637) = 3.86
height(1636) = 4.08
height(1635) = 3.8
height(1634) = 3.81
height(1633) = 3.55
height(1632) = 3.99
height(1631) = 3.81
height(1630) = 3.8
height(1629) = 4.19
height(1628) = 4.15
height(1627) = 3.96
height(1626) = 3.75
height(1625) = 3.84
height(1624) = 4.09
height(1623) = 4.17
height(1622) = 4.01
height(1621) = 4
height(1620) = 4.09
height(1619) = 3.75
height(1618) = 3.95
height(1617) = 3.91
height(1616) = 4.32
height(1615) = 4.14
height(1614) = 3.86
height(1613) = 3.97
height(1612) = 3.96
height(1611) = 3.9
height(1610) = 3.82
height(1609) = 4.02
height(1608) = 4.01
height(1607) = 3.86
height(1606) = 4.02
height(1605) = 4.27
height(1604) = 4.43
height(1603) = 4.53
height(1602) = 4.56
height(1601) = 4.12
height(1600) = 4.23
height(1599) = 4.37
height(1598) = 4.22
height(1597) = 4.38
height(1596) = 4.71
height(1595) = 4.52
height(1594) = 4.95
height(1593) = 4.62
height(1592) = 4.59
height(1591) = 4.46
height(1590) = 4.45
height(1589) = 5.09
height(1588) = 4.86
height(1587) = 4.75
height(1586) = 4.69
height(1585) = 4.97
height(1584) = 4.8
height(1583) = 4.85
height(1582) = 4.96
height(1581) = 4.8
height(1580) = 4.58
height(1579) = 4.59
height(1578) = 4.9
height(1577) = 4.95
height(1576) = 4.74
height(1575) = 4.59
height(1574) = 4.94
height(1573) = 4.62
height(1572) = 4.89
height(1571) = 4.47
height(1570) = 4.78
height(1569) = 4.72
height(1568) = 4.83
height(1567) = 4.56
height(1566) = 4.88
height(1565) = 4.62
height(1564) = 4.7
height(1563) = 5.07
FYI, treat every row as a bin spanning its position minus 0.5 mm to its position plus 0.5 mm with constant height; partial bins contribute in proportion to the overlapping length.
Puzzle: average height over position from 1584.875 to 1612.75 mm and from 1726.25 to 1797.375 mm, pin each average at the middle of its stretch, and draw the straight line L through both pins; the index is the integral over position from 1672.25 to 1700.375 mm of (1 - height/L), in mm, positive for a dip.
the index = 7.4 mm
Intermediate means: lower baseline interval 4.39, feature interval 2.85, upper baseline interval 3.43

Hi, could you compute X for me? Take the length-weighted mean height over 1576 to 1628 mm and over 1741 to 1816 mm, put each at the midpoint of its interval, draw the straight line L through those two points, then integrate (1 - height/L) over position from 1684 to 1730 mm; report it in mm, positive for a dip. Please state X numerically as 5.3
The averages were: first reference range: 4.35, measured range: 3.39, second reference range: 3.48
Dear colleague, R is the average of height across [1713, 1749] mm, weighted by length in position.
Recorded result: 3.37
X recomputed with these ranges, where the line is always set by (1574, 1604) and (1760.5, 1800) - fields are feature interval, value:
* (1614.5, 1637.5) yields 2.45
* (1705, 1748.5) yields 4.51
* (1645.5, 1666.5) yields 2.73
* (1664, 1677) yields 6.42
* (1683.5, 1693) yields 1.92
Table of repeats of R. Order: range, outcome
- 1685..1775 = 3.37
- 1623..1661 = 3.92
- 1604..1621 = 4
